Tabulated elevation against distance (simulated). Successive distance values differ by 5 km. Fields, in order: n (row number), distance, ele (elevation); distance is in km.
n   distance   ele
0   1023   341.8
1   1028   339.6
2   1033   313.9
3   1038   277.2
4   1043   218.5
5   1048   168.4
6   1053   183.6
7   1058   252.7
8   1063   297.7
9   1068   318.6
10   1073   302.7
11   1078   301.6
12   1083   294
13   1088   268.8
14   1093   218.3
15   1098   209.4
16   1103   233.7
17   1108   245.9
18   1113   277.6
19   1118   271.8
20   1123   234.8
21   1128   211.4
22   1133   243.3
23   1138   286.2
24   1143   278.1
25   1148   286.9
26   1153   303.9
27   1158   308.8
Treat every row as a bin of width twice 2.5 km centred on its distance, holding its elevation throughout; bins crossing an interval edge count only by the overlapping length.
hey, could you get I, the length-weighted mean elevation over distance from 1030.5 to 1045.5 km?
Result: 270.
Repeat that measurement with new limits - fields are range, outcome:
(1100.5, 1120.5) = 257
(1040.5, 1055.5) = 190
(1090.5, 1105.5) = 220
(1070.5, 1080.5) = 302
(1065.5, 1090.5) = 297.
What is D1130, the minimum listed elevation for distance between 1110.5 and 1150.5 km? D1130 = 211.4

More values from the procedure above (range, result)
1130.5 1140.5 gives 243.3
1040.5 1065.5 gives 168.4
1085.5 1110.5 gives 209.4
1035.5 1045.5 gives 218.5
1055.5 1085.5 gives 252.7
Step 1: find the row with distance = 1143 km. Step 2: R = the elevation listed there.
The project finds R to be 278.1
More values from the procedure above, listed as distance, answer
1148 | 286.9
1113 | 277.6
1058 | 252.7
